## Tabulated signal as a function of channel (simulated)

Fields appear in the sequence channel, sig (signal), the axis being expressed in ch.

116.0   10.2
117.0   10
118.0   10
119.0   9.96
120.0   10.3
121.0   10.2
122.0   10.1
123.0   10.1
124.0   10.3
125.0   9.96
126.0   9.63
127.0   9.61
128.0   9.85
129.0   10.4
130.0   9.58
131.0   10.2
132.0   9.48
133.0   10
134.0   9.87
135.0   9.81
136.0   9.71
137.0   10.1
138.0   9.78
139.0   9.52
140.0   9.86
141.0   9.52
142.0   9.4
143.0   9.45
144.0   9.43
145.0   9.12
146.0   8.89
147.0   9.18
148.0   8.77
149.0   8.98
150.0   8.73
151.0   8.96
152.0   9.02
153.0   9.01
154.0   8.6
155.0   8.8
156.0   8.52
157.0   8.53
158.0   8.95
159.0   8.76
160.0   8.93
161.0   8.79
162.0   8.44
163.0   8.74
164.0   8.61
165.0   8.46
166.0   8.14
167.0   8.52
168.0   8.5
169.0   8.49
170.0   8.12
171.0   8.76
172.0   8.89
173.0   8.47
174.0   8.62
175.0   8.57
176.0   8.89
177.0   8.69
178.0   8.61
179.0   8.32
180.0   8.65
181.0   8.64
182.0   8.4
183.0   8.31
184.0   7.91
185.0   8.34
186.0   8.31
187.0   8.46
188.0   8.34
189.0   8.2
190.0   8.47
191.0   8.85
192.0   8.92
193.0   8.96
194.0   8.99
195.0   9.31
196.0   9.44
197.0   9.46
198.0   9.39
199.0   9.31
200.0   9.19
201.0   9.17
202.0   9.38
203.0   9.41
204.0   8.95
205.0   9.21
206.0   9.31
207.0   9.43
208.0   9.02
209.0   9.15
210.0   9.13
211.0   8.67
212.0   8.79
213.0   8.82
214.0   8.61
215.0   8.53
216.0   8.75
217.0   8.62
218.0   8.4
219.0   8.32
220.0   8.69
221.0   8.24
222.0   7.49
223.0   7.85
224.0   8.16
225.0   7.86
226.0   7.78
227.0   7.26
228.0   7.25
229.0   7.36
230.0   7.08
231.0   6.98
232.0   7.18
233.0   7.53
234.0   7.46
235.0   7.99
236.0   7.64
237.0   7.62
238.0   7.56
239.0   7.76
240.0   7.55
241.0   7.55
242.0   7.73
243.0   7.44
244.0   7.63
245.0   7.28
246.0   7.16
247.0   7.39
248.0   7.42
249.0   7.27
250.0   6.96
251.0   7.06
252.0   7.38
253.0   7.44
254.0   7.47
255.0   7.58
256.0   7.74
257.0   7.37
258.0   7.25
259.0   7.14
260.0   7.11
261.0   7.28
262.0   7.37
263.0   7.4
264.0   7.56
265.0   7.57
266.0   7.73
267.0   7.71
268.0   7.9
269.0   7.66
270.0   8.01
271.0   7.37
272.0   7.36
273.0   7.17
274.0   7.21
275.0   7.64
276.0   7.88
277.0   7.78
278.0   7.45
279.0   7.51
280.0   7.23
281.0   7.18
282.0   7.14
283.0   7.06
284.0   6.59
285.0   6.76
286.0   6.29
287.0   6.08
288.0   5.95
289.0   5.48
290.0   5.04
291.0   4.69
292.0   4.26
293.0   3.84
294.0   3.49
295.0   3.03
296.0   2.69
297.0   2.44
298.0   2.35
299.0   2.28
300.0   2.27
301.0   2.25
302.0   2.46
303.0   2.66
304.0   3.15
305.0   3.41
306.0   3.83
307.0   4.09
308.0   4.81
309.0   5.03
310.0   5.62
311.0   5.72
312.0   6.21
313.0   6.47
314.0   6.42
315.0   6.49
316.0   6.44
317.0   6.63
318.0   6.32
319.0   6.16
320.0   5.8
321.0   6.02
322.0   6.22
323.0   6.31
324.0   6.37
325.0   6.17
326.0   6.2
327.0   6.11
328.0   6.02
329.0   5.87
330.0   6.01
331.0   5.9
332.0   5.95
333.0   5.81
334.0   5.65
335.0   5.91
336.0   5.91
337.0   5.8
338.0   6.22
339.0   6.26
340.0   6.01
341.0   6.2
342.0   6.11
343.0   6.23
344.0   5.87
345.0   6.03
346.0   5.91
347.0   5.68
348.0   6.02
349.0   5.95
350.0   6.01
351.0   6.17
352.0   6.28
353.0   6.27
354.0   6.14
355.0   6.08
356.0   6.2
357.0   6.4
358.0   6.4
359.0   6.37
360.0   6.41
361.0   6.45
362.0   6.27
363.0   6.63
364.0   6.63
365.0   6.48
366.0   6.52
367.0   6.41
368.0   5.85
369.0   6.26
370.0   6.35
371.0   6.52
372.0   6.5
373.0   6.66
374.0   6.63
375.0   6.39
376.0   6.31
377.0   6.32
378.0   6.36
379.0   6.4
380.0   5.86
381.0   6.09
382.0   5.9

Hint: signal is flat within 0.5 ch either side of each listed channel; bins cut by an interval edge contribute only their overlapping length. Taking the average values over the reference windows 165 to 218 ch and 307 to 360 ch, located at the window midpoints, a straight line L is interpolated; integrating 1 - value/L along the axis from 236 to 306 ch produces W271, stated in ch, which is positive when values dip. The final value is 9.43 ch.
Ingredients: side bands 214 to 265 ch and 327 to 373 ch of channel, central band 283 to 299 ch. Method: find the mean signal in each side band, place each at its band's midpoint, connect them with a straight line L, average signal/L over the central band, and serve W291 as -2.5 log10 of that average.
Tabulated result 0.45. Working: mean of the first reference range 7.61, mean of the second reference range 6.16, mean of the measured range 4.6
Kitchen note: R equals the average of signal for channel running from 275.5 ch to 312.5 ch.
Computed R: 4.92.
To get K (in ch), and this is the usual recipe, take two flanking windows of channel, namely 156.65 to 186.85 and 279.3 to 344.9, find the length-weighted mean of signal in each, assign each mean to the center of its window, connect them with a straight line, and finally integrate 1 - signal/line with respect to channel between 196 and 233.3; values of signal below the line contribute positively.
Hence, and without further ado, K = -4.5 ch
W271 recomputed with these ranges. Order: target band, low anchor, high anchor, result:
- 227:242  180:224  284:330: 0.2 ch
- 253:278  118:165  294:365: -2.6 ch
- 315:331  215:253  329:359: 0.4 ch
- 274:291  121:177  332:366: 0.9 ch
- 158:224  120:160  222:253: -2.4 ch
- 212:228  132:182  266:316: -1.9 ch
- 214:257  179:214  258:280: 2.5 ch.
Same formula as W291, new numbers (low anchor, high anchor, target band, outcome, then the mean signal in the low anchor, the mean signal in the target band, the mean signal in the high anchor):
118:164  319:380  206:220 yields -0.06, 9.42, 8.8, 6.18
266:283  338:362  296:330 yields 0.33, 7.51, 4.97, 6.15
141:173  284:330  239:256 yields -0.15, 8.8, 7.42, 4.97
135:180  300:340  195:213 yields -0.16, 8.9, 9.19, 5.47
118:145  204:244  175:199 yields 0.01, 9.84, 8.7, 8.1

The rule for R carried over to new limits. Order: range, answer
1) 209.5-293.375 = 7.4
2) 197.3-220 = 8.98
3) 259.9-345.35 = 5.85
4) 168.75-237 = 8.49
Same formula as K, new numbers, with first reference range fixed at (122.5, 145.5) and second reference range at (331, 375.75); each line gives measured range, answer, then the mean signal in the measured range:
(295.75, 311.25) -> 7.92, 3.42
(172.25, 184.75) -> 0.74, 8.51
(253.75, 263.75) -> 0.47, 7.37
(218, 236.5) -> 1.26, 7.69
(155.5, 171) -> 1.20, 8.57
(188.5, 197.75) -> -0.17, 8.97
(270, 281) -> -0.01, 7.47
